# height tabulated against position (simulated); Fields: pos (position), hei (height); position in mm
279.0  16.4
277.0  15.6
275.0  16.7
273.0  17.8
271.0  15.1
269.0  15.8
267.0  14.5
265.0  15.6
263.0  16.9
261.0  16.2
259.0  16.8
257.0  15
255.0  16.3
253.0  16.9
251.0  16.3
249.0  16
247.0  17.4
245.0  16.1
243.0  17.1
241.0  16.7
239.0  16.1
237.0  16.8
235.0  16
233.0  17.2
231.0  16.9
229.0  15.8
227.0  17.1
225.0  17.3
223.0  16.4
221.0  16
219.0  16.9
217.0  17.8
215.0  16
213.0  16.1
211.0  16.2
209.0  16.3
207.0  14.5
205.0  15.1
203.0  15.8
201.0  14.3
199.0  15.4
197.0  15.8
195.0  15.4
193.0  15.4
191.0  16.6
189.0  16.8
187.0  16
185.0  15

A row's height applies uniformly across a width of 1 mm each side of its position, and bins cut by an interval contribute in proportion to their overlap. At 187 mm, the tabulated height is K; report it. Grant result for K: 16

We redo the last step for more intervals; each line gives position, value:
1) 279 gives 16.4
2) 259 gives 16.8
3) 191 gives 16.6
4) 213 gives 16.1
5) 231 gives 16.9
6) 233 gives 17.2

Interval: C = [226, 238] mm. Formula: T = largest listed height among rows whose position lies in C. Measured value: 17.2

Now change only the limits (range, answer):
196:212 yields 16.3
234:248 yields 17.4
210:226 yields 17.8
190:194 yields 16.6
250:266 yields 16.9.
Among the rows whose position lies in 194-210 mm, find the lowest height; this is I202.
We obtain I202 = 14.3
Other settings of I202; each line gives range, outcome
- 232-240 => 16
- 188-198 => 15.4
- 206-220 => 14.5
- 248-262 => 15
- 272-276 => 16.7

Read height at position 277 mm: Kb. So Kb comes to 15.6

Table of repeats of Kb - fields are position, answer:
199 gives 15.4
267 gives 14.5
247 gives 17.4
